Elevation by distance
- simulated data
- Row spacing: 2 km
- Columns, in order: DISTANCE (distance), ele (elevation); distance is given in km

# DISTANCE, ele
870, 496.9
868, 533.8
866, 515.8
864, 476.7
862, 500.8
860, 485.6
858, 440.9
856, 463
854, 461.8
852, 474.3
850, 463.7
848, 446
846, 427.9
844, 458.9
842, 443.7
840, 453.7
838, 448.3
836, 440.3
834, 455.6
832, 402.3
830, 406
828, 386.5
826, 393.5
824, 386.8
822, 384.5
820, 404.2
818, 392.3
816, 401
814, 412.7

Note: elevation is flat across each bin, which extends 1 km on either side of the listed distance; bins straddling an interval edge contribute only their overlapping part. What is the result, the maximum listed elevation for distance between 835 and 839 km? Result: 448.3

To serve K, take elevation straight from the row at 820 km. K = 404.2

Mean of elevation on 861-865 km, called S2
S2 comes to 489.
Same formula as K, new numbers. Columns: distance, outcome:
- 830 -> 406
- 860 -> 485.6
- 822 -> 384.5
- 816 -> 401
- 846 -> 427.9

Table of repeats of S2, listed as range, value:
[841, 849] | 444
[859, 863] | 493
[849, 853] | 469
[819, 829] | 391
